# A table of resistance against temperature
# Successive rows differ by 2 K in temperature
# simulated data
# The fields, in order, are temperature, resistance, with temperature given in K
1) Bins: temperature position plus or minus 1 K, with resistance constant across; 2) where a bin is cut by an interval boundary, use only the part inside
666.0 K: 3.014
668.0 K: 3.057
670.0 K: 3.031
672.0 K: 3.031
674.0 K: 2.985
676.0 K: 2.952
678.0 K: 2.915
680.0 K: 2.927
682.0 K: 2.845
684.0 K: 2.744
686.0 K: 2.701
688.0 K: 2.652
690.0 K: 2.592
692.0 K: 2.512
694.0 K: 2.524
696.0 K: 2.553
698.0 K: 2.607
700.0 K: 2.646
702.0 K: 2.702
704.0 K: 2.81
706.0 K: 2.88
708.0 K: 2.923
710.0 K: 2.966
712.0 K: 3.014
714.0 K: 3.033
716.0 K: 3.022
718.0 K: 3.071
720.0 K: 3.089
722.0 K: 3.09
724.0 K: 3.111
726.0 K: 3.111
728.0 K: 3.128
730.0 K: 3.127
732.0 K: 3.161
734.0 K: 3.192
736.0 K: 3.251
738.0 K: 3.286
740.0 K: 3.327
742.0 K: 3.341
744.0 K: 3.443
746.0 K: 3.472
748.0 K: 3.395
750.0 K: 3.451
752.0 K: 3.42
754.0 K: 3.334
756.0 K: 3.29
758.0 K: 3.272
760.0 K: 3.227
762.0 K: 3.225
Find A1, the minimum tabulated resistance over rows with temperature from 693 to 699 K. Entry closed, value 2.524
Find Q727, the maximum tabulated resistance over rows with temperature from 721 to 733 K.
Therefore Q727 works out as 3.161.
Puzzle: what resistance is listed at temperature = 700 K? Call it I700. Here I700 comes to 2.646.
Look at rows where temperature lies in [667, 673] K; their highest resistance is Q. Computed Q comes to 3.057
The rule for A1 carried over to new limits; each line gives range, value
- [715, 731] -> 3.022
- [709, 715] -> 2.966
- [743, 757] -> 3.29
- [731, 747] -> 3.161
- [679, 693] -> 2.512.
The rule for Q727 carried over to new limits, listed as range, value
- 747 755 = 3.451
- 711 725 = 3.111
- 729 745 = 3.443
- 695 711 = 2.966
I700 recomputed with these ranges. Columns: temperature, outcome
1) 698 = 2.607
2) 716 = 3.022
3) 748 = 3.395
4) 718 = 3.071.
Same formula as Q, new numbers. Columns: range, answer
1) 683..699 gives 2.744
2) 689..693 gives 2.592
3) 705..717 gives 3.033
